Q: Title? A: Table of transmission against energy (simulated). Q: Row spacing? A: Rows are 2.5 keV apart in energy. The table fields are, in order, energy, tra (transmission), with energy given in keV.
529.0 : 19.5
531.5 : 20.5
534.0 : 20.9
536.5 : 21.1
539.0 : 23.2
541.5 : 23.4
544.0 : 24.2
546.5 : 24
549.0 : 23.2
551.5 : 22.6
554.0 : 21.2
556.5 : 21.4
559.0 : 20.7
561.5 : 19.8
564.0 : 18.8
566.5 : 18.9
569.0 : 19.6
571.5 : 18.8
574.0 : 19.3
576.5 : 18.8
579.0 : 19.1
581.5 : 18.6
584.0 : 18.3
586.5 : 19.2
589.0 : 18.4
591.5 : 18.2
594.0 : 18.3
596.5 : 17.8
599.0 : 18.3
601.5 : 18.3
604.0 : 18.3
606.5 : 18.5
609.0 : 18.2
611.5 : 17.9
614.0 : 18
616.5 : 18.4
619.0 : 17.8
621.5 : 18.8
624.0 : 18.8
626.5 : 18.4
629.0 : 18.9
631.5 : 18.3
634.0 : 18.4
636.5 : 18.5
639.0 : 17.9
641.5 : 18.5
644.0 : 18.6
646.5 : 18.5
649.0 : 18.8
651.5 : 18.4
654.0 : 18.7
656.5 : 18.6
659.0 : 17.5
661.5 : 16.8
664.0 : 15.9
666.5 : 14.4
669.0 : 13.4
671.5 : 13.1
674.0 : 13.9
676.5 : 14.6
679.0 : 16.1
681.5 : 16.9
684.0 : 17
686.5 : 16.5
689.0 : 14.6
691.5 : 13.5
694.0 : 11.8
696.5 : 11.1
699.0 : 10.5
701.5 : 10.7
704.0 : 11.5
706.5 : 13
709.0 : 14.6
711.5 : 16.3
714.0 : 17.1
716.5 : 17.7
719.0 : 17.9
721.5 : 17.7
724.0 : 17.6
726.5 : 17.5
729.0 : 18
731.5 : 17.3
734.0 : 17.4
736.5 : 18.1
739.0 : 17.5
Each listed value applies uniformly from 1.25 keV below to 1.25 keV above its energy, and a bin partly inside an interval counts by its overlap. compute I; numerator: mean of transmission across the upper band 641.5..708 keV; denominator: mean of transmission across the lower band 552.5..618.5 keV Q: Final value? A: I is 0.81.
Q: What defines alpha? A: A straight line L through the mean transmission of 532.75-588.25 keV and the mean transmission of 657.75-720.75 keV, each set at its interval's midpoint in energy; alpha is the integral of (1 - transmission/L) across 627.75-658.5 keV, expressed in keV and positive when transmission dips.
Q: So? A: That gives -3.1 keV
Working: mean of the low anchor 20.7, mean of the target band 18.5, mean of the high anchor 14.7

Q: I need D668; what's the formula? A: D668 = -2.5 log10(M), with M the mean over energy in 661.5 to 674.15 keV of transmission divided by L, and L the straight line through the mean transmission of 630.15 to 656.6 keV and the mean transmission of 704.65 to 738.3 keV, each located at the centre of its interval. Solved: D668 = 0.24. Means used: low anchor 18.5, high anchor 16.9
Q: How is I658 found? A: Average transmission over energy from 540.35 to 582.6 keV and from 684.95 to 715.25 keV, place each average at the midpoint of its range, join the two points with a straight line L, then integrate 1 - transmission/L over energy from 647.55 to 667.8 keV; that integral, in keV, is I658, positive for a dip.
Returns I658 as -2.2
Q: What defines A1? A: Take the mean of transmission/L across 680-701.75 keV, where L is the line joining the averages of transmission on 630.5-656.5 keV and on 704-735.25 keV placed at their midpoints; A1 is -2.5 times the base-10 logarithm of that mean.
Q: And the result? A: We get 0.250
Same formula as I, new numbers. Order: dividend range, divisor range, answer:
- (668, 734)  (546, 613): 0.78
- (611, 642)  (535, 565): 0.84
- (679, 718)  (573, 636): 0.77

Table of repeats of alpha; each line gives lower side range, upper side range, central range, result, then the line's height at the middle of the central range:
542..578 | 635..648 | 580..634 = 2.9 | 19.4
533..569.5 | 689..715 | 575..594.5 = 1.0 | 19.7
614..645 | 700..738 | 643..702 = 6.5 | 17.3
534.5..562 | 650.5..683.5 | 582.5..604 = 1.7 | 19.9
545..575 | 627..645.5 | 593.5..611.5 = 1.1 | 19.5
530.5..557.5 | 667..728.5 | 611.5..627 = 0.3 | 18.7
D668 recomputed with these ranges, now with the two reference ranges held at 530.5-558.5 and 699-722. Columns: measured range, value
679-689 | -0.03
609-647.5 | 0.01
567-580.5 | 0.10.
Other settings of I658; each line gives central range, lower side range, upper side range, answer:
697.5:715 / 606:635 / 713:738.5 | 4.40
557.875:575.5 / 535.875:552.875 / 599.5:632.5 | 1.84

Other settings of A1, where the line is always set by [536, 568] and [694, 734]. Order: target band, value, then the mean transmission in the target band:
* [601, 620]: 0.07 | 18.2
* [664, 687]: 0.11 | 15.1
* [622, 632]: 0.00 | 18.6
